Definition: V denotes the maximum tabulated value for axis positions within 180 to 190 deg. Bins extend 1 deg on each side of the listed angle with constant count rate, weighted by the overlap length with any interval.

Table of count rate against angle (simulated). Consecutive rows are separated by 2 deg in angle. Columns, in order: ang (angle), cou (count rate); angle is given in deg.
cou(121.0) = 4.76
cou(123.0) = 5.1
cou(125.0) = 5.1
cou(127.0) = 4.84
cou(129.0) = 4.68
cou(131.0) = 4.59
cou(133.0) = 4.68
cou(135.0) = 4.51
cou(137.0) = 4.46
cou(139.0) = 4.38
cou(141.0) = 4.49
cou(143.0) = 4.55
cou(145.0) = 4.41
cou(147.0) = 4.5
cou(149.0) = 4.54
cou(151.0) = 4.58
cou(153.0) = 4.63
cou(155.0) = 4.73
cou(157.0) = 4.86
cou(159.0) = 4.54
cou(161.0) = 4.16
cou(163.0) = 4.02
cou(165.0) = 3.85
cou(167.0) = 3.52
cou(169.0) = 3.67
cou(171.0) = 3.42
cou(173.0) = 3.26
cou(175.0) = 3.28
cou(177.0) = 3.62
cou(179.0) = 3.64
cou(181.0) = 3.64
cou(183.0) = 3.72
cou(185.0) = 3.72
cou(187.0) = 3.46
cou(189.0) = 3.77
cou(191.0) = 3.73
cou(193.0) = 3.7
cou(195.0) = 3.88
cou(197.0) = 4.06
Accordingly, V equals 3.77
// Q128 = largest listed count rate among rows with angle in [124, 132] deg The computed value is 5.1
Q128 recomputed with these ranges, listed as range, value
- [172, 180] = 3.64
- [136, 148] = 4.55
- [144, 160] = 4.86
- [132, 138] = 4.68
